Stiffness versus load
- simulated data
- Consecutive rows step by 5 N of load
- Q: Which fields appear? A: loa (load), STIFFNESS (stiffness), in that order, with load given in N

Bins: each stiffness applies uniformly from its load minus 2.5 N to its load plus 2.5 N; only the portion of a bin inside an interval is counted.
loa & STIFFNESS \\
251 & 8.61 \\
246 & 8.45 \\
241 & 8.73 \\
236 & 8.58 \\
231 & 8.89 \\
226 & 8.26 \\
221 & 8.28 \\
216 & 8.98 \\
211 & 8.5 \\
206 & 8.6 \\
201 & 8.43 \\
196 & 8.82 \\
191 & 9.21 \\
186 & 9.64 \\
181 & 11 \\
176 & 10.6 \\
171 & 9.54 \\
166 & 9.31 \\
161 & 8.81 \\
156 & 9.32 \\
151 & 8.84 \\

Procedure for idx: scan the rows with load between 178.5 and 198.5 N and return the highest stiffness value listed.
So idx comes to 11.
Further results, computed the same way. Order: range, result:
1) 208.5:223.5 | 8.98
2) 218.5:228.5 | 8.28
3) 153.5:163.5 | 9.32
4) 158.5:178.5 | 10.6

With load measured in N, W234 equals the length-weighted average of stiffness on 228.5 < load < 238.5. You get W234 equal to 8.73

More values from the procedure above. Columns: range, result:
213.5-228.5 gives 8.51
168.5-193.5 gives 10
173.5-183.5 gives 10.8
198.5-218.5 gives 8.63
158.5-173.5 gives 9.22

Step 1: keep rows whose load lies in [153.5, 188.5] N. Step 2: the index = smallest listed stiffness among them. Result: 8.81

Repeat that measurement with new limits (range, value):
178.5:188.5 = 9.64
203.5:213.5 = 8.5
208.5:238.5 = 8.26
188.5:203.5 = 8.43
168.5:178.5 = 9.54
